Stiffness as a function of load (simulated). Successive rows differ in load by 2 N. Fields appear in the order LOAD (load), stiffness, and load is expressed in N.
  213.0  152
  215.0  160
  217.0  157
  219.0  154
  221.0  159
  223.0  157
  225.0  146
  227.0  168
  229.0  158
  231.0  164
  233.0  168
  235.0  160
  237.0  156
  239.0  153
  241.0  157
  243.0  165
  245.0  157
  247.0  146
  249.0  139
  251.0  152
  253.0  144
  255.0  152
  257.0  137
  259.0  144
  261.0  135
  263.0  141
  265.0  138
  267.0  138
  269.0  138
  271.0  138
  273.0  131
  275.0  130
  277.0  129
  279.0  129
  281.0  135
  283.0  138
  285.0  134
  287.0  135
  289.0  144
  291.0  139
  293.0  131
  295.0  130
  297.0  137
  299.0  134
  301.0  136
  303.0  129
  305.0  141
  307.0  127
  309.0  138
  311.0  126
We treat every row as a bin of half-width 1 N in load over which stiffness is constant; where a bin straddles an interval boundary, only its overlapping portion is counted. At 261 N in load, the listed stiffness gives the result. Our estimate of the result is 135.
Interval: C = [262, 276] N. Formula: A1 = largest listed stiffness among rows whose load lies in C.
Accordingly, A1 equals 141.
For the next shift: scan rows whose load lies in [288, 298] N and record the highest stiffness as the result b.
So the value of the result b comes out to 144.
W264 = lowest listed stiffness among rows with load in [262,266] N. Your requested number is 138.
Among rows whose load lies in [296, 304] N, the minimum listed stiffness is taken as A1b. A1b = 129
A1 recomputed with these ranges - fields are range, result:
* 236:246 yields 165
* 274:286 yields 138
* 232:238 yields 168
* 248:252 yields 152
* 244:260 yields 157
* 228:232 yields 164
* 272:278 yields 131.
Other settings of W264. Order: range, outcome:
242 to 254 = 139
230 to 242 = 153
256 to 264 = 135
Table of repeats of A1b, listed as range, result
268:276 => 130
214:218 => 157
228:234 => 158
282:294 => 131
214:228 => 146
